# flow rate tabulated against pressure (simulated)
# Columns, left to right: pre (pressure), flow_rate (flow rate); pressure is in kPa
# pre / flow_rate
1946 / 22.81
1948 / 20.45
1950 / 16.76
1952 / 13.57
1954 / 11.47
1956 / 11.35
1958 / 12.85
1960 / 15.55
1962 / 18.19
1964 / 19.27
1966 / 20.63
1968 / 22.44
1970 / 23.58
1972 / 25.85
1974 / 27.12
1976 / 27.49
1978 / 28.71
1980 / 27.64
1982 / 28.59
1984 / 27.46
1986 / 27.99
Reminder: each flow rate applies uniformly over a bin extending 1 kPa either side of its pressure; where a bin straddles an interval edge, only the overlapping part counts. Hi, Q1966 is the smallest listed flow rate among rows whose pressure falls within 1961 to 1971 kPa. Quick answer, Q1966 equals 18.19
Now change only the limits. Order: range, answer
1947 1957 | 11.35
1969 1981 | 23.58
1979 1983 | 27.64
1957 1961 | 12.85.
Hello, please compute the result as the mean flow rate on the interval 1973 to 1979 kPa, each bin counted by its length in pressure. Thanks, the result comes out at 27.8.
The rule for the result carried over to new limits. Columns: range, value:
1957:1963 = 15.5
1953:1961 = 12.8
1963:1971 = 21.5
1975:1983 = 28.1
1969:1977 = 26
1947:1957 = 14.7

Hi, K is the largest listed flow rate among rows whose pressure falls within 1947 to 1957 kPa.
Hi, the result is 20.45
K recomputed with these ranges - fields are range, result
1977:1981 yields 28.71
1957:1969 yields 22.44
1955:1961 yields 15.55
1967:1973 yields 25.85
